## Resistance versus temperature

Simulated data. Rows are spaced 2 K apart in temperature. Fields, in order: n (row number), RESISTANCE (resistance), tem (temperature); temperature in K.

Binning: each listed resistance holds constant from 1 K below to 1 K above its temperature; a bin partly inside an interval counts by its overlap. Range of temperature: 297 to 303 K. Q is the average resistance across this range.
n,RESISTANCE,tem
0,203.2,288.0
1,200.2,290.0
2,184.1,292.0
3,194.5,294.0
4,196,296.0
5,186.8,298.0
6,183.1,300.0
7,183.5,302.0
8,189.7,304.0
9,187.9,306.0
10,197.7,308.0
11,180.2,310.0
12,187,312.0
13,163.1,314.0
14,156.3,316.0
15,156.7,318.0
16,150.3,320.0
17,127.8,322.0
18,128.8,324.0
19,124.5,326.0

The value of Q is 184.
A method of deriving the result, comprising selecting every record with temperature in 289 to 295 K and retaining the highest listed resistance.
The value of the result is 200.2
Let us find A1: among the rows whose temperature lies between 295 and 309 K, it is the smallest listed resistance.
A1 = 183.1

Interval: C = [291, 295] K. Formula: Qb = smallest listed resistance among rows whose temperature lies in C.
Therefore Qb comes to 184.1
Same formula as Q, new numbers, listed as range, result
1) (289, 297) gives 194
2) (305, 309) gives 193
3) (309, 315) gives 177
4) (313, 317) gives 160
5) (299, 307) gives 186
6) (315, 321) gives 154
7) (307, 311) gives 189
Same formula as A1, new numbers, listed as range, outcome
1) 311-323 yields 127.8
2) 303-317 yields 156.3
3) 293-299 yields 186.8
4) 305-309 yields 187.9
